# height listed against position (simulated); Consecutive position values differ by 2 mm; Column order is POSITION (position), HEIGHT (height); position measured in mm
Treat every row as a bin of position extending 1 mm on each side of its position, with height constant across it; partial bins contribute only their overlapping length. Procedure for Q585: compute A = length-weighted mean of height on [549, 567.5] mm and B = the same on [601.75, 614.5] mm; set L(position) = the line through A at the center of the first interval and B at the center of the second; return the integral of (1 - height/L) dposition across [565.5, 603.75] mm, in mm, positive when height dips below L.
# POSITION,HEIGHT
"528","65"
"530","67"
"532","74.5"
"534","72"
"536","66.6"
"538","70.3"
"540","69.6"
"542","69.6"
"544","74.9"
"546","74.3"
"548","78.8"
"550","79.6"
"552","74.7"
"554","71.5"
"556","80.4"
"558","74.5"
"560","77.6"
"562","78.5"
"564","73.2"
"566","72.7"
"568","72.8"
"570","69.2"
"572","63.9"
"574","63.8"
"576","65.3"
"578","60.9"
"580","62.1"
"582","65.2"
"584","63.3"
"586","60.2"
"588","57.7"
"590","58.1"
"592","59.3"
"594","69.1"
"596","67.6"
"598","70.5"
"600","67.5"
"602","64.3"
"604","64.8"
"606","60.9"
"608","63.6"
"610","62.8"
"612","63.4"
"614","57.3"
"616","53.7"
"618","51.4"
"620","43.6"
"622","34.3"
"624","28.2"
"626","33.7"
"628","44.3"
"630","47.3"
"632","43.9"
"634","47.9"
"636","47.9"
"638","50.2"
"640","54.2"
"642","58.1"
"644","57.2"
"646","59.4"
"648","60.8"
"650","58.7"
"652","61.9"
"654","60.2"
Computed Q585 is 2.2 mm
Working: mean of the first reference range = 75.8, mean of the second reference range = 62.5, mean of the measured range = 64.8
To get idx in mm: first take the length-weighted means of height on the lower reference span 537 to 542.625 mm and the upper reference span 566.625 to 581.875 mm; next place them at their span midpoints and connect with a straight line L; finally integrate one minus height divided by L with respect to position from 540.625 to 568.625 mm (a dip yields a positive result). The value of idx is -3.0 mm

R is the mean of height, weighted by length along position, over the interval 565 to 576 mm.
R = 68.2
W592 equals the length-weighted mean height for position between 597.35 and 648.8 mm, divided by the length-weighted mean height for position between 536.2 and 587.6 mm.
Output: 0.76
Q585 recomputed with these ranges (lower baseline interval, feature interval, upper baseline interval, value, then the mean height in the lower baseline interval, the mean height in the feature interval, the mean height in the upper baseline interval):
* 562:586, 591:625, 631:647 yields 1.0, 66.8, 57.8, 52.3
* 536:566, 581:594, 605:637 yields 0.0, 74.5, 61.3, 49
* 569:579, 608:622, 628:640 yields -0.3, 64.6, 54.4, 47.7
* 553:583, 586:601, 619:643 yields -1.1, 70.1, 64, 44.5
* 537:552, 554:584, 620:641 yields -2.1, 73.9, 69.8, 43.2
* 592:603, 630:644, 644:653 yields 2.5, 67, 50.6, 59.9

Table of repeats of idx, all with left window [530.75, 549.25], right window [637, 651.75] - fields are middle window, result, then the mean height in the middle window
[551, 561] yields -0.8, 75.7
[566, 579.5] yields 0.3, 66.3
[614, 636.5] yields 6.1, 43.8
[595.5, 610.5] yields -0.5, 65.3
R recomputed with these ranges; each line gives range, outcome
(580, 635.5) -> 55.7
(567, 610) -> 64.3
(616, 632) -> 41.5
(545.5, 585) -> 71.1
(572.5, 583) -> 63.5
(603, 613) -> 63.1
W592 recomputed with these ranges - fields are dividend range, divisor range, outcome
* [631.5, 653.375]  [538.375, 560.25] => 0.73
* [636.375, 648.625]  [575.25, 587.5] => 0.90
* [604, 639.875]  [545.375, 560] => 0.65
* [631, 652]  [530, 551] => 0.75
